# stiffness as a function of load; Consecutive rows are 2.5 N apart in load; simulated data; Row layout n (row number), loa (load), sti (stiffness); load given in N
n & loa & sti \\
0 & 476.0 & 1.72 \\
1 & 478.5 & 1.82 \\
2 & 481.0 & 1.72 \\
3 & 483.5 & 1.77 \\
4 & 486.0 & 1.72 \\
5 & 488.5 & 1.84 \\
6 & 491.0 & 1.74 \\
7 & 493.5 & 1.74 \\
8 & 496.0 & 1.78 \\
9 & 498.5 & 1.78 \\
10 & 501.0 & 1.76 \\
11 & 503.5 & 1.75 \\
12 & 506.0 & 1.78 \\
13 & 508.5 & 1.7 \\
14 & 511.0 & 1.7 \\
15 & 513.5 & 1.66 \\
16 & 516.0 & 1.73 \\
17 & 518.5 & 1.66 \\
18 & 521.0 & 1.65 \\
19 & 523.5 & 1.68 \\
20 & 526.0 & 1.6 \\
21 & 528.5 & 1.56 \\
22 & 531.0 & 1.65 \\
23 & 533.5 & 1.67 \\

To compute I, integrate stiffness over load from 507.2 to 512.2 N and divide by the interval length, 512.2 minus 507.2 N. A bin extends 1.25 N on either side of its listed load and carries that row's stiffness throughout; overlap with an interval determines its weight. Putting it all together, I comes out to 1.7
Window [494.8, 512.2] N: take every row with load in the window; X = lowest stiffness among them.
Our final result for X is 1.7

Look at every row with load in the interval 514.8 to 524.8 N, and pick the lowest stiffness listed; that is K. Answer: 1.65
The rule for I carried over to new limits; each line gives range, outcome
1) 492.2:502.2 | 1.76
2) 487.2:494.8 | 1.77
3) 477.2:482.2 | 1.77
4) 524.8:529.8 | 1.58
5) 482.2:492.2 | 1.77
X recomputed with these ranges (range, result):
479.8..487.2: 1.72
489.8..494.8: 1.74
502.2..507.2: 1.75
